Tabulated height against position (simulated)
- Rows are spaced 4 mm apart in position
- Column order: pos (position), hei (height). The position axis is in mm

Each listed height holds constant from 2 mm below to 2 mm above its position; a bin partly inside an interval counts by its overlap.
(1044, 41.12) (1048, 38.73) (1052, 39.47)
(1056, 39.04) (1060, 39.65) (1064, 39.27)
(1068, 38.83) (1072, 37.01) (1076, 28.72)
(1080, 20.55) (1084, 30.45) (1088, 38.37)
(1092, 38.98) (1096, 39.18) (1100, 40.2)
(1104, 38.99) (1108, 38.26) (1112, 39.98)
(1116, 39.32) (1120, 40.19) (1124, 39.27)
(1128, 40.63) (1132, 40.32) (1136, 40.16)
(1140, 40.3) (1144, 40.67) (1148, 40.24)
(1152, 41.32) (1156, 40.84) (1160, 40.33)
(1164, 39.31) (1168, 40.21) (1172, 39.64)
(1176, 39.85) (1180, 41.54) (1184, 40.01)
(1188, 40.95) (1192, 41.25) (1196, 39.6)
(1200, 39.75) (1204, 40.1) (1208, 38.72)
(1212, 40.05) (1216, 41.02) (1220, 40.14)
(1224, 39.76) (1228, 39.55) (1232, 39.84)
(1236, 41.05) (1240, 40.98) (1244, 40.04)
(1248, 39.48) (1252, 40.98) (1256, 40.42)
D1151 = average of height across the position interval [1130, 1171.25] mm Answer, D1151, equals 40.3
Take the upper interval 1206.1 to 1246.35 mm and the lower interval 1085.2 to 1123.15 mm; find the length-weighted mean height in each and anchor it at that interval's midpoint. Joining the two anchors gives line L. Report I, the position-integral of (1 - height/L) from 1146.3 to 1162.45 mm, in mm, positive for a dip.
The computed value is -0.5 mm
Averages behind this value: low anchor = 39.1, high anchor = 40.1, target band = 40.7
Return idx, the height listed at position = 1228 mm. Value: 39.55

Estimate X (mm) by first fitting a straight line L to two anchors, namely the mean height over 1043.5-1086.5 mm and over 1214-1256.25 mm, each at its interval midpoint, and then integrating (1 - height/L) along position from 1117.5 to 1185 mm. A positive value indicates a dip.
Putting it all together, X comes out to -4.1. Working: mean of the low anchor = 35.6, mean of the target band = 40.3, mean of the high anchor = 40.3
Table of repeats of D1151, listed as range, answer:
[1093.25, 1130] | 39.5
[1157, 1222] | 40.2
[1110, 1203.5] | 40.2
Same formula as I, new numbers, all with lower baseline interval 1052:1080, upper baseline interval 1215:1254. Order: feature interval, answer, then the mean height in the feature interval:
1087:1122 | -2.14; 39.3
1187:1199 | -0.39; 40.5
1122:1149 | -1.73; 40.2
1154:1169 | -0.67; 40.2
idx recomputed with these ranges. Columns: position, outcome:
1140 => 40.3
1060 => 39.65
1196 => 39.6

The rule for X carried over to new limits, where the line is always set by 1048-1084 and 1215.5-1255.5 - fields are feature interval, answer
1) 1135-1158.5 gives -1.9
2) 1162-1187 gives -1.1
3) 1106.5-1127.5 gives -1.6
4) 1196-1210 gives -0.1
